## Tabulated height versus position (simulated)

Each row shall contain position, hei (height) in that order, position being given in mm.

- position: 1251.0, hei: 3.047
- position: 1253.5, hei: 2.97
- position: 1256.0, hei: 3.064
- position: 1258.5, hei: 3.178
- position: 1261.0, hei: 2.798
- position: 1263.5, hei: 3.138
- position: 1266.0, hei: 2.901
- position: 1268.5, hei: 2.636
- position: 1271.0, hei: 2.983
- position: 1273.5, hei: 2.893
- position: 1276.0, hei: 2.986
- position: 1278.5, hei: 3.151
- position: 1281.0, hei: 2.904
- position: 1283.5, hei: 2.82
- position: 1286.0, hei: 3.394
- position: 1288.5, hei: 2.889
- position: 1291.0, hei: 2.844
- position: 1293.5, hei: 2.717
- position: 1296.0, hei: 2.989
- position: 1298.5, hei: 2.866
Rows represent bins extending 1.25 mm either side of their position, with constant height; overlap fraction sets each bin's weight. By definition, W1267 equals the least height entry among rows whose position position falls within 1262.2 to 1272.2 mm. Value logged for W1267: 2.636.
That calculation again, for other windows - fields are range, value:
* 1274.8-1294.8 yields 2.717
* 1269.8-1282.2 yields 2.893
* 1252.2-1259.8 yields 2.97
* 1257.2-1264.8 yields 2.798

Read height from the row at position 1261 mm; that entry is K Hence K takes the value 2.798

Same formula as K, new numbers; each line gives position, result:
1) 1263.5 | 3.138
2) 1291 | 2.844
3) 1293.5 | 2.717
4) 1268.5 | 2.636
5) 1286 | 3.394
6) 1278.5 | 3.151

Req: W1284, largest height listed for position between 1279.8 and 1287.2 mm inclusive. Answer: 3.394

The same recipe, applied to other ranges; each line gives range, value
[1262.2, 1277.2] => 3.138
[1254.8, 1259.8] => 3.178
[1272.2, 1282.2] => 3.151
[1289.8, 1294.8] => 2.844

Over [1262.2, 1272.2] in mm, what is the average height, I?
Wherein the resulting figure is 2.91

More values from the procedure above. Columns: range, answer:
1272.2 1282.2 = 2.98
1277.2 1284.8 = 2.96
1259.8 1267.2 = 2.95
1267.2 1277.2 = 2.87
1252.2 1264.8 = 3.03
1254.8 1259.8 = 3.12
